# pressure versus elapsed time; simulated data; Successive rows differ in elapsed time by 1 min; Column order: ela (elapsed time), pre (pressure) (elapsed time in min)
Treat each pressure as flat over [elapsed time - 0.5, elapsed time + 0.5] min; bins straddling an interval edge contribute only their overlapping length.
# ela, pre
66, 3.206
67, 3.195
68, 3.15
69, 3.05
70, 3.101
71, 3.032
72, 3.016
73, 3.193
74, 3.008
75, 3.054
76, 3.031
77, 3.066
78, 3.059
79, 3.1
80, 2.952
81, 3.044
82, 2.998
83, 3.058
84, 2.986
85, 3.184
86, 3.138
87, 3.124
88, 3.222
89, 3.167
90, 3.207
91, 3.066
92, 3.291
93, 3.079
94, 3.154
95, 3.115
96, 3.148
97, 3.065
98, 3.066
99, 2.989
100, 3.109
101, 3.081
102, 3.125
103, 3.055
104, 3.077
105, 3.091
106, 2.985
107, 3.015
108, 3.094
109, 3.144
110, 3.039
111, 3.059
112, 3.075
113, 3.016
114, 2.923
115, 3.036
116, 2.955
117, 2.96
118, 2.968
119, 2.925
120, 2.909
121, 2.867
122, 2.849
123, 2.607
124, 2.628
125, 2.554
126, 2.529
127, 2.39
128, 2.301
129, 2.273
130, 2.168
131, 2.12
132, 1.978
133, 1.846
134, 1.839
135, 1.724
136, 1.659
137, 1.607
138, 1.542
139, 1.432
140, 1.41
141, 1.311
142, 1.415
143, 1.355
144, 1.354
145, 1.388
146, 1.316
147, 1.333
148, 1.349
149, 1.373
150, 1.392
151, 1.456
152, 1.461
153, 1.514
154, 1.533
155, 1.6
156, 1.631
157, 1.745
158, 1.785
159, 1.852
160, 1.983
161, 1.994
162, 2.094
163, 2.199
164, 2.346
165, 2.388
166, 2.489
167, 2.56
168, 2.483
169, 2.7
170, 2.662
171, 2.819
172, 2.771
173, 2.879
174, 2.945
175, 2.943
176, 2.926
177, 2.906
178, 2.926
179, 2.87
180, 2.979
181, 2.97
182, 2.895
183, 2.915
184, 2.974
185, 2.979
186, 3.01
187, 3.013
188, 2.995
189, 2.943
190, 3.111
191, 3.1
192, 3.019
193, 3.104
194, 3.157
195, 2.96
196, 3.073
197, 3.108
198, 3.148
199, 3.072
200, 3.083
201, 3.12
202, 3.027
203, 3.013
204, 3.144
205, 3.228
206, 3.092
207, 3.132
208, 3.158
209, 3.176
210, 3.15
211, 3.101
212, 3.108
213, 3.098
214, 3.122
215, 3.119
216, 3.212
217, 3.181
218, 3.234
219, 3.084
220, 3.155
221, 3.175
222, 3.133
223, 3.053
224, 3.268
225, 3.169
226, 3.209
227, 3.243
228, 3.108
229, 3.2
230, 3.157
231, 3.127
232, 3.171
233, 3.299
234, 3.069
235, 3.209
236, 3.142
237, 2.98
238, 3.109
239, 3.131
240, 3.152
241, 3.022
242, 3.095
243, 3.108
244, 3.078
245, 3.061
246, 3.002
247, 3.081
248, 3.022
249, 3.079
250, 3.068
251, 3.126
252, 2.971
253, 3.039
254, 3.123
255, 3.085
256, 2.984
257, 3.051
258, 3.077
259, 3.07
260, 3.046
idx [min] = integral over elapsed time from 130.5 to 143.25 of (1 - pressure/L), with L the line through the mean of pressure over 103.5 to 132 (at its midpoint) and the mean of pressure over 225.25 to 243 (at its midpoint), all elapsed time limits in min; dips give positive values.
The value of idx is 5.4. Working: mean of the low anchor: 2.79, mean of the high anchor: 3.14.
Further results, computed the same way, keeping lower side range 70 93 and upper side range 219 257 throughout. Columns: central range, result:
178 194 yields 0.57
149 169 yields 7.57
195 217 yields -0.06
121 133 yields 2.72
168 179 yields 0.96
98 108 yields 0.11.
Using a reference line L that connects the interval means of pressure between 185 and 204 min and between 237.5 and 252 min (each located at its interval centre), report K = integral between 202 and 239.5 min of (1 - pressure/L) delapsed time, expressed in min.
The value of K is -0.9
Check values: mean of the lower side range 3.06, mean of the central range 3.15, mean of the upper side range 3.08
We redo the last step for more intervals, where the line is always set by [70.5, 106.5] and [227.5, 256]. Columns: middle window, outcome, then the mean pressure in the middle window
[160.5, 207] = 3.3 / 2.88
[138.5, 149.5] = 6.1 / 1.37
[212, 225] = -0.2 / 3.15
